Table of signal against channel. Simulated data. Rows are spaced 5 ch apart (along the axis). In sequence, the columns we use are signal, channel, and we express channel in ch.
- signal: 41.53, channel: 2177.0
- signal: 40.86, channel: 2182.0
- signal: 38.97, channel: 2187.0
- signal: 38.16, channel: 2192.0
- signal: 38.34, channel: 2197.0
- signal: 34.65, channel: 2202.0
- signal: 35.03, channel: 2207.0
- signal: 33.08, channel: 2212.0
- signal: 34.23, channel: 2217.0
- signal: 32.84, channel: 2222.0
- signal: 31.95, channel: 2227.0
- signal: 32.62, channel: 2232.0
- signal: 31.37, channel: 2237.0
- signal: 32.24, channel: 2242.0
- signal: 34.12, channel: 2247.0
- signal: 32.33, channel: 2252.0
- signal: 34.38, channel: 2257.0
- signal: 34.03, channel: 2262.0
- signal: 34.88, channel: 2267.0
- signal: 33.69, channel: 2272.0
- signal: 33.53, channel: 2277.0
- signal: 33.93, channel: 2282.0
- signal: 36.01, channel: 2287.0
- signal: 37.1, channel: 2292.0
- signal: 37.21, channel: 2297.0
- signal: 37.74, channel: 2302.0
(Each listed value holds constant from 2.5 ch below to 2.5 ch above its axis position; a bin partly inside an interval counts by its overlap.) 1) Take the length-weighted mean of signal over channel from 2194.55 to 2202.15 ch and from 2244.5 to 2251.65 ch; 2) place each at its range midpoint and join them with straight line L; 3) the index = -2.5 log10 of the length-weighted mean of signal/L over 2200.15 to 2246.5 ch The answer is 0.07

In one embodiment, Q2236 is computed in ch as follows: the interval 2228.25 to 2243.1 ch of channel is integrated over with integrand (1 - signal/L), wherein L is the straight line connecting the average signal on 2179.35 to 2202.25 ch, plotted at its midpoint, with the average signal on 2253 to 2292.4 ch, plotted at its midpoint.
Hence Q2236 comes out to 1.7 ch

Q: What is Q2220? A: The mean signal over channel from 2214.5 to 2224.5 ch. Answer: 33.5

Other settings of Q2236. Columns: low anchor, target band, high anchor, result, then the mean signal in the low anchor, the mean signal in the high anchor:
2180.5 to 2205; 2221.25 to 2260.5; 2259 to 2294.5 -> 3.7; 38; 34.7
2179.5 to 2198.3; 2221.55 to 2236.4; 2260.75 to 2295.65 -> 2.0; 39.1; 34.8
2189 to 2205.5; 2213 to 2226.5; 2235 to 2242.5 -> 0.3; 37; 31.7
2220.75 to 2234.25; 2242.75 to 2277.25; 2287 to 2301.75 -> 0.9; 32.4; 37.1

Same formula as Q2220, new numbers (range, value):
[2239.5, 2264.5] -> 33.4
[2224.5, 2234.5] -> 32.3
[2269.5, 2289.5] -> 34.3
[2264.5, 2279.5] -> 34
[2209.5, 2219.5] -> 33.7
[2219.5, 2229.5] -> 32.4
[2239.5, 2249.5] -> 33.2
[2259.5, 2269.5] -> 34.5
